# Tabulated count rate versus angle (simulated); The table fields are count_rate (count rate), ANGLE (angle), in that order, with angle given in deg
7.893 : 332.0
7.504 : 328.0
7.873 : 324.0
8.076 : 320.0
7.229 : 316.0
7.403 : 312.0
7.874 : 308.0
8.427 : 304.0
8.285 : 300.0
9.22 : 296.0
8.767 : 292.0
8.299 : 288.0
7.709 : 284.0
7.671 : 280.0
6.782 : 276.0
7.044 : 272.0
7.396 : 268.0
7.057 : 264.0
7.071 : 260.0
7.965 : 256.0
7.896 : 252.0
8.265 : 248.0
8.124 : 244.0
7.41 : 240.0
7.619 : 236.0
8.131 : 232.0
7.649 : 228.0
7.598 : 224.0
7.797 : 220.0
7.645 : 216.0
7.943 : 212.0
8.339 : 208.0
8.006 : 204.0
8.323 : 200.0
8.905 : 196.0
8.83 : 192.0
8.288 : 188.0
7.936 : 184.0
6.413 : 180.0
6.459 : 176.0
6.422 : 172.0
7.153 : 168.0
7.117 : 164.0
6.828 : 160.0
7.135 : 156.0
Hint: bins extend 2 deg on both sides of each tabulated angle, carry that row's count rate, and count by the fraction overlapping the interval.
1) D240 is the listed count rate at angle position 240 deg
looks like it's 7.41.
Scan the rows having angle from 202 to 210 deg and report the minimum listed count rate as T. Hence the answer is 8.006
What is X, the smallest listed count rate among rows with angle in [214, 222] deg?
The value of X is 7.645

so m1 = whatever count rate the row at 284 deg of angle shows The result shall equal 7.709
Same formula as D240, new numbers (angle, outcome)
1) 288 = 8.299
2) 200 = 8.323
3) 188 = 8.288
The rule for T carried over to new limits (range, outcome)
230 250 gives 7.41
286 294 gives 8.299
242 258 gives 7.896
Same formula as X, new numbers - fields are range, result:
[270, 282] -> 6.782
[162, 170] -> 7.117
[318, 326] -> 7.873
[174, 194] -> 6.413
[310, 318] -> 7.229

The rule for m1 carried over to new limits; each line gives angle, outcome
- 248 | 8.265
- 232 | 8.131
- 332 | 7.893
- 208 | 8.339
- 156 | 7.135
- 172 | 6.422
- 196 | 8.905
